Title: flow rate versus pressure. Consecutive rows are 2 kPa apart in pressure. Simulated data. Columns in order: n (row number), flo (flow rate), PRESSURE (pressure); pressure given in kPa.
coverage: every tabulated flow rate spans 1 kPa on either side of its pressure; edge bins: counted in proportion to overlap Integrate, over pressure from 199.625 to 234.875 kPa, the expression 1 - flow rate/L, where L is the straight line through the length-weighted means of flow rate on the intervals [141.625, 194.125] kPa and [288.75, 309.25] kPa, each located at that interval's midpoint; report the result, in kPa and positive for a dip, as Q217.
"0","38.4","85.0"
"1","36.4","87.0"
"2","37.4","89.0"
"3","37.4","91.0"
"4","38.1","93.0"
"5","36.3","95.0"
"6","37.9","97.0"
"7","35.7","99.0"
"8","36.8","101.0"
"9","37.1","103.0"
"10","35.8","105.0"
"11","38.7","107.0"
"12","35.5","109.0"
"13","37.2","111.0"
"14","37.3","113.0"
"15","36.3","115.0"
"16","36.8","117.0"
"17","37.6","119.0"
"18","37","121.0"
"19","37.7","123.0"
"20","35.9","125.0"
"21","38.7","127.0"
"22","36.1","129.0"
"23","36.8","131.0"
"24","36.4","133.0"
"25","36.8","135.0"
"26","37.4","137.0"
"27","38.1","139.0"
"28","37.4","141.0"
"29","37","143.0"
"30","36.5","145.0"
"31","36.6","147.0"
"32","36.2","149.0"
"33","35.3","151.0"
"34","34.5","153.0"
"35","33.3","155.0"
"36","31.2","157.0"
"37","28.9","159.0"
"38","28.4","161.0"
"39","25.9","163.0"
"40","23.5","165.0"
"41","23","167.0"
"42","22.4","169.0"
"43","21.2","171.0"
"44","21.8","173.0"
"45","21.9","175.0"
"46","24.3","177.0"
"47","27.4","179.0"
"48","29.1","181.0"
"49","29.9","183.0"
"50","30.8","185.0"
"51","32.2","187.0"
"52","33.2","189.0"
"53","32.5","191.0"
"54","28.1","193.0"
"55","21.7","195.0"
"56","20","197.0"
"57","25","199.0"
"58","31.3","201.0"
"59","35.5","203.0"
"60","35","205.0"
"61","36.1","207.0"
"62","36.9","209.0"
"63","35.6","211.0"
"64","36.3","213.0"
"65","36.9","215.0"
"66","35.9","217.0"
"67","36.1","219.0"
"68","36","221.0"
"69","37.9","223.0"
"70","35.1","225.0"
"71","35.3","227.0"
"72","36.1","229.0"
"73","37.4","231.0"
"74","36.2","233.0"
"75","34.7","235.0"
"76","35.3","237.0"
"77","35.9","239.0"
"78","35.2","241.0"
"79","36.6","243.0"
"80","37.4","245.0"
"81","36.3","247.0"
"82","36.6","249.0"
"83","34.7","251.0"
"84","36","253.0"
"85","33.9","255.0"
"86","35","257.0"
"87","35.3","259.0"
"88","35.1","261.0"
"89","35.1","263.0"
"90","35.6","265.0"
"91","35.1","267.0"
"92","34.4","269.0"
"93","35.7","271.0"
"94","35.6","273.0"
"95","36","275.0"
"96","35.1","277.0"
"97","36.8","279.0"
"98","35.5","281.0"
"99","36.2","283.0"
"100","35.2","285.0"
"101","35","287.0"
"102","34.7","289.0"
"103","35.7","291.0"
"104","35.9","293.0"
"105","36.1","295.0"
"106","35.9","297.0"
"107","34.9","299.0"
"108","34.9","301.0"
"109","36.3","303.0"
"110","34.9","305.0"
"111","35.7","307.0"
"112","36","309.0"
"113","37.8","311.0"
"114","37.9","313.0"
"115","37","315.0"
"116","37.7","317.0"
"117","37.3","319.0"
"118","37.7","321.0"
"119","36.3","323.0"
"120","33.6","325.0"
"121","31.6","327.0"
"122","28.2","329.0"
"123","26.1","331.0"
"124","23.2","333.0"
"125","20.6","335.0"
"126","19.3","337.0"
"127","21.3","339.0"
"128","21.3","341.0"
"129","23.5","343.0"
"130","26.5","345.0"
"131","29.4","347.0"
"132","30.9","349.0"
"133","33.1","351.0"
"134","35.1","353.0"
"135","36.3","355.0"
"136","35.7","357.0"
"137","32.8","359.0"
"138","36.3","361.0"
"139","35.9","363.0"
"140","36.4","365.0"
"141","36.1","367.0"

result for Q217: -4.4 kPa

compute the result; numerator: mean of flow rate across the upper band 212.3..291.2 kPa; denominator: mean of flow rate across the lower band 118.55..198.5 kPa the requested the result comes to 1.14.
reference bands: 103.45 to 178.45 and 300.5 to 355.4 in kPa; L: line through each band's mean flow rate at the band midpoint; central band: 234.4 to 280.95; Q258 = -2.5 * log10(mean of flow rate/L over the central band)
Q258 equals -0.11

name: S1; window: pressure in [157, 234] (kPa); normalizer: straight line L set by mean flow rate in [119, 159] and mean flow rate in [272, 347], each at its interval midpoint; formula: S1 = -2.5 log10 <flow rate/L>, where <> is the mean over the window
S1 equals 0.15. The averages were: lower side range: 36.1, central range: 30.6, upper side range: 32.7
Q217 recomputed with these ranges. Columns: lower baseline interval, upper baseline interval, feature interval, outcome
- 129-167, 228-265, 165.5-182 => 4.98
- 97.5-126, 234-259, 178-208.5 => 5.18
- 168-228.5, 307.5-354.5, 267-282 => -2.39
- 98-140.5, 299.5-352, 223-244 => -1.35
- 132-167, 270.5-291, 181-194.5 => 1.36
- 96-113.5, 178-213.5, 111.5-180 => 3.53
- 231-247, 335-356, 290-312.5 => -3.60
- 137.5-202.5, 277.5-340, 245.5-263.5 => -2.00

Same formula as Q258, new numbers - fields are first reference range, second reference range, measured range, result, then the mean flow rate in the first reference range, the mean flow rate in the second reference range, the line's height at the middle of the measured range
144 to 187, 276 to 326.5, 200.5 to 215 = -0.15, 28.8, 36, 31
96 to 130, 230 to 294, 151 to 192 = 0.29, 36.9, 35.6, 36.4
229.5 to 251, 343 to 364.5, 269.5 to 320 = -0.05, 36.1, 32.8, 34.5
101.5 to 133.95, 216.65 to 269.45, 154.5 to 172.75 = 0.37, 36.9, 35.7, 36.5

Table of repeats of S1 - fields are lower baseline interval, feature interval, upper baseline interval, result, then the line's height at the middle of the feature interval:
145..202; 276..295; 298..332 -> -0.06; 33.6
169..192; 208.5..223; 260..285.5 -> -0.19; 30.5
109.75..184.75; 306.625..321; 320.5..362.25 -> -0.24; 29.8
